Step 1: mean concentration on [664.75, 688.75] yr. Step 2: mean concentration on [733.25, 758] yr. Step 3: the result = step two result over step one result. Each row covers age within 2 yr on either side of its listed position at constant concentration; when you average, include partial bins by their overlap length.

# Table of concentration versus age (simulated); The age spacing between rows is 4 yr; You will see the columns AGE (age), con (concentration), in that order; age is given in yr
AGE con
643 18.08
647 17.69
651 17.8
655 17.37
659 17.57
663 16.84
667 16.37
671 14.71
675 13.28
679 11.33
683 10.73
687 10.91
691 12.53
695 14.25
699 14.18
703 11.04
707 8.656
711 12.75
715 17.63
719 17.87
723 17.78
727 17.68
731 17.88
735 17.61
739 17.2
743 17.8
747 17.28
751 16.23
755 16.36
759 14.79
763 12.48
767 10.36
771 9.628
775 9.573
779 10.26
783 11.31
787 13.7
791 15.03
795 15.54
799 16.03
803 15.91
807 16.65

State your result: 1.3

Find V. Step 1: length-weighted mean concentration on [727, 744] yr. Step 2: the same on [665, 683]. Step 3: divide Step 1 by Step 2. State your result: 1.3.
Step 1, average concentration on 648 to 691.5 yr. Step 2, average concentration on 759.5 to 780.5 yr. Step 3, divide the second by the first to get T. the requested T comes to 0.74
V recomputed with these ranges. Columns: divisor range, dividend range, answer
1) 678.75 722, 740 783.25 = 1.03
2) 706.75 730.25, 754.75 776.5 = 0.74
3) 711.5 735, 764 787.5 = 0.61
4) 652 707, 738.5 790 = 0.98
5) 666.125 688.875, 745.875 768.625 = 1.14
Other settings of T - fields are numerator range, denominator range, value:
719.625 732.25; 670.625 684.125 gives 1.44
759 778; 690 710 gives 0.90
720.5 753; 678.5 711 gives 1.48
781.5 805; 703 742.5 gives 0.92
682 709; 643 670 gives 0.68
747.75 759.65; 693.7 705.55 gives 1.25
